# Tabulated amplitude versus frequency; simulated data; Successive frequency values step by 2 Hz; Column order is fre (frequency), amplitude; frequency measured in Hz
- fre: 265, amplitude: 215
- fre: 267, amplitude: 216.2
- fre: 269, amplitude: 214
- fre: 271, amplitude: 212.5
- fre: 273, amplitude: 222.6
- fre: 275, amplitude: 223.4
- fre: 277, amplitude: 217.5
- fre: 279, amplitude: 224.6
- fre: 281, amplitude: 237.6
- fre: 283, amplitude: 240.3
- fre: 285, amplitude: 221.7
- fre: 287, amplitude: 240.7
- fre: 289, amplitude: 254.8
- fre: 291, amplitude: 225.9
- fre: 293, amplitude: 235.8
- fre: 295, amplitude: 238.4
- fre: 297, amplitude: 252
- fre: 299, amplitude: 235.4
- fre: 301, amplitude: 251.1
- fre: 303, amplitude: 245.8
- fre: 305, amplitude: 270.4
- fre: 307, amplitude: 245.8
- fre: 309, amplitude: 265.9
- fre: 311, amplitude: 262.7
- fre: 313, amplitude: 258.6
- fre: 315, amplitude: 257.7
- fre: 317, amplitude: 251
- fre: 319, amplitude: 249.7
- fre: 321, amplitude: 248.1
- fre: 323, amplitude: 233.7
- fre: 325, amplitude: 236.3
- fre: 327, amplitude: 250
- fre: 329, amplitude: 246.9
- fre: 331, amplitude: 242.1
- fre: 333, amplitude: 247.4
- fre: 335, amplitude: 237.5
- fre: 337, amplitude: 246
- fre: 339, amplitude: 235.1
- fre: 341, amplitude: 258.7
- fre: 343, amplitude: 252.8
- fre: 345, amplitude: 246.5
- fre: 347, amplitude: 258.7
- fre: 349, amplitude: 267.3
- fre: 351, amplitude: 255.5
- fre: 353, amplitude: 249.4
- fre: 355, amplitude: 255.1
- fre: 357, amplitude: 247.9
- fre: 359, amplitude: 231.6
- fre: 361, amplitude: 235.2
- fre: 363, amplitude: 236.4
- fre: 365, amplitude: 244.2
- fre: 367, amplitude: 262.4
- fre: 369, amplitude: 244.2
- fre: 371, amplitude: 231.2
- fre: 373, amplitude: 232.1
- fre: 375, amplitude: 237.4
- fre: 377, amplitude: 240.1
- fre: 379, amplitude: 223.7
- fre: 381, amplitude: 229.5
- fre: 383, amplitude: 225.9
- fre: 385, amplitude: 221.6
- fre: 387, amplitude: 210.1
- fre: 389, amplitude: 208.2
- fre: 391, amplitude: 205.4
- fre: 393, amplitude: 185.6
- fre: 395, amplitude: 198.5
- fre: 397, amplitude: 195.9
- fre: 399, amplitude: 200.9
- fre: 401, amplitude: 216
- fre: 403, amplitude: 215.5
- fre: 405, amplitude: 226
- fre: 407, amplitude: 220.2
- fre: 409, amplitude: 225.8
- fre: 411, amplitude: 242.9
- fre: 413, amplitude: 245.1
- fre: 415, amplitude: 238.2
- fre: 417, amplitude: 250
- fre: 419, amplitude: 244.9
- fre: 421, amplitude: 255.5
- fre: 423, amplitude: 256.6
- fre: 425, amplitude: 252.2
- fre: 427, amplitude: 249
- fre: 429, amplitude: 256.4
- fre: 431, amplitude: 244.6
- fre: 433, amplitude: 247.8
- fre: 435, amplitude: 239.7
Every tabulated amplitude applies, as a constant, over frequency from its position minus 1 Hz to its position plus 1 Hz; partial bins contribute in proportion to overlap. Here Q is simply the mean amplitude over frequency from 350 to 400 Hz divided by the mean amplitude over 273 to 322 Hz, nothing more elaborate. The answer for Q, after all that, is 0.94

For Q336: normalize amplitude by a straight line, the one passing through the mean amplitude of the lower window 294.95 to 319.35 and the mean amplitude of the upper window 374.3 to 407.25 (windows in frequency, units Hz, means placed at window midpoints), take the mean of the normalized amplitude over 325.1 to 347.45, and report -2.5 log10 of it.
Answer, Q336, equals -0.03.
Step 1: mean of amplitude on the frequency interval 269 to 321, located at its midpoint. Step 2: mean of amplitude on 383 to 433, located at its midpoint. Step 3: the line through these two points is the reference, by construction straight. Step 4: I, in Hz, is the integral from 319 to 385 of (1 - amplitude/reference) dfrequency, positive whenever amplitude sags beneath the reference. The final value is -2.4 Hz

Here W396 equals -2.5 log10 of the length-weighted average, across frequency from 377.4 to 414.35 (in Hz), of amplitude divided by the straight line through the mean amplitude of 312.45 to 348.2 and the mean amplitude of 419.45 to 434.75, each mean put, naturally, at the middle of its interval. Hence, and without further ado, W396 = 0.153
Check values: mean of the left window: 248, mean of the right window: 251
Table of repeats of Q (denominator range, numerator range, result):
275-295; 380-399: 0.90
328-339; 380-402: 0.86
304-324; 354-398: 0.89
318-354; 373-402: 0.87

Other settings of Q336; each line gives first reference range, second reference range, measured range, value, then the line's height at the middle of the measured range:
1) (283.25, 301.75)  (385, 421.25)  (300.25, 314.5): -0.09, 237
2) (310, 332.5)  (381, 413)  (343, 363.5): -0.06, 234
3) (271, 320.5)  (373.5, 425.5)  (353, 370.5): -0.06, 232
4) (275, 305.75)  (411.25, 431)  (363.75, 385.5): 0.04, 245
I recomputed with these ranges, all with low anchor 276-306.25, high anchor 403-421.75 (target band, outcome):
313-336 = -0.69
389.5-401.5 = 1.90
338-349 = -0.62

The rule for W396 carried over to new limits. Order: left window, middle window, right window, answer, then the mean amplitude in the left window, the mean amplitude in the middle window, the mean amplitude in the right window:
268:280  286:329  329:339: -0.071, 219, 248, 243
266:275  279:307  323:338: -0.069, 217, 242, 243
